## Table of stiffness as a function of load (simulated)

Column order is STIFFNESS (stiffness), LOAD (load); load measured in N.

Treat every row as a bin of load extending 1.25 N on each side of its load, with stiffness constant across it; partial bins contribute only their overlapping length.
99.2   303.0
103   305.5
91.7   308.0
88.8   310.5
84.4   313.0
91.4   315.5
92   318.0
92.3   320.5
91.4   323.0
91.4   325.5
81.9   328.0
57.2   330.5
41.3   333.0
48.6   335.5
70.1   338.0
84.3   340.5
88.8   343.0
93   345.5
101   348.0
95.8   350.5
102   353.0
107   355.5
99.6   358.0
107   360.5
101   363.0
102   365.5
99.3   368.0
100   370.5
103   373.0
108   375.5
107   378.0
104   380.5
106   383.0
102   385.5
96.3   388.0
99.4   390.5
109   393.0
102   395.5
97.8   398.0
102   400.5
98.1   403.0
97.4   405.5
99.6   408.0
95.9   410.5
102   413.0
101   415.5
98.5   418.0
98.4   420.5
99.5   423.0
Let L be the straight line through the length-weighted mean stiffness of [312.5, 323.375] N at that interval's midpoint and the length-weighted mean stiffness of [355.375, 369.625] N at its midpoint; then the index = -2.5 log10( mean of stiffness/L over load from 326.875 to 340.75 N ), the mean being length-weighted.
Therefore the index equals 0.456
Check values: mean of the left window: 90.6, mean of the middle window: 62.3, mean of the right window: 102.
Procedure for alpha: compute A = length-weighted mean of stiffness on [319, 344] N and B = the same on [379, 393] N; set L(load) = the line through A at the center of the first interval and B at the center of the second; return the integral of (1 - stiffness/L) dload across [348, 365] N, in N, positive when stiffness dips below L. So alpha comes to -2.8 N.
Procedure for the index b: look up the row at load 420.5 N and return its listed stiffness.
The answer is 98.4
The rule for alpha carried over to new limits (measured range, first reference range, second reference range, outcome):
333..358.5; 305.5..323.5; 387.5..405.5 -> 2.3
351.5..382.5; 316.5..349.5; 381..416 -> -4.4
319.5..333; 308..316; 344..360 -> 2.0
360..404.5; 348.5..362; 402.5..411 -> -1.1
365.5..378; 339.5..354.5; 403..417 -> -0.9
